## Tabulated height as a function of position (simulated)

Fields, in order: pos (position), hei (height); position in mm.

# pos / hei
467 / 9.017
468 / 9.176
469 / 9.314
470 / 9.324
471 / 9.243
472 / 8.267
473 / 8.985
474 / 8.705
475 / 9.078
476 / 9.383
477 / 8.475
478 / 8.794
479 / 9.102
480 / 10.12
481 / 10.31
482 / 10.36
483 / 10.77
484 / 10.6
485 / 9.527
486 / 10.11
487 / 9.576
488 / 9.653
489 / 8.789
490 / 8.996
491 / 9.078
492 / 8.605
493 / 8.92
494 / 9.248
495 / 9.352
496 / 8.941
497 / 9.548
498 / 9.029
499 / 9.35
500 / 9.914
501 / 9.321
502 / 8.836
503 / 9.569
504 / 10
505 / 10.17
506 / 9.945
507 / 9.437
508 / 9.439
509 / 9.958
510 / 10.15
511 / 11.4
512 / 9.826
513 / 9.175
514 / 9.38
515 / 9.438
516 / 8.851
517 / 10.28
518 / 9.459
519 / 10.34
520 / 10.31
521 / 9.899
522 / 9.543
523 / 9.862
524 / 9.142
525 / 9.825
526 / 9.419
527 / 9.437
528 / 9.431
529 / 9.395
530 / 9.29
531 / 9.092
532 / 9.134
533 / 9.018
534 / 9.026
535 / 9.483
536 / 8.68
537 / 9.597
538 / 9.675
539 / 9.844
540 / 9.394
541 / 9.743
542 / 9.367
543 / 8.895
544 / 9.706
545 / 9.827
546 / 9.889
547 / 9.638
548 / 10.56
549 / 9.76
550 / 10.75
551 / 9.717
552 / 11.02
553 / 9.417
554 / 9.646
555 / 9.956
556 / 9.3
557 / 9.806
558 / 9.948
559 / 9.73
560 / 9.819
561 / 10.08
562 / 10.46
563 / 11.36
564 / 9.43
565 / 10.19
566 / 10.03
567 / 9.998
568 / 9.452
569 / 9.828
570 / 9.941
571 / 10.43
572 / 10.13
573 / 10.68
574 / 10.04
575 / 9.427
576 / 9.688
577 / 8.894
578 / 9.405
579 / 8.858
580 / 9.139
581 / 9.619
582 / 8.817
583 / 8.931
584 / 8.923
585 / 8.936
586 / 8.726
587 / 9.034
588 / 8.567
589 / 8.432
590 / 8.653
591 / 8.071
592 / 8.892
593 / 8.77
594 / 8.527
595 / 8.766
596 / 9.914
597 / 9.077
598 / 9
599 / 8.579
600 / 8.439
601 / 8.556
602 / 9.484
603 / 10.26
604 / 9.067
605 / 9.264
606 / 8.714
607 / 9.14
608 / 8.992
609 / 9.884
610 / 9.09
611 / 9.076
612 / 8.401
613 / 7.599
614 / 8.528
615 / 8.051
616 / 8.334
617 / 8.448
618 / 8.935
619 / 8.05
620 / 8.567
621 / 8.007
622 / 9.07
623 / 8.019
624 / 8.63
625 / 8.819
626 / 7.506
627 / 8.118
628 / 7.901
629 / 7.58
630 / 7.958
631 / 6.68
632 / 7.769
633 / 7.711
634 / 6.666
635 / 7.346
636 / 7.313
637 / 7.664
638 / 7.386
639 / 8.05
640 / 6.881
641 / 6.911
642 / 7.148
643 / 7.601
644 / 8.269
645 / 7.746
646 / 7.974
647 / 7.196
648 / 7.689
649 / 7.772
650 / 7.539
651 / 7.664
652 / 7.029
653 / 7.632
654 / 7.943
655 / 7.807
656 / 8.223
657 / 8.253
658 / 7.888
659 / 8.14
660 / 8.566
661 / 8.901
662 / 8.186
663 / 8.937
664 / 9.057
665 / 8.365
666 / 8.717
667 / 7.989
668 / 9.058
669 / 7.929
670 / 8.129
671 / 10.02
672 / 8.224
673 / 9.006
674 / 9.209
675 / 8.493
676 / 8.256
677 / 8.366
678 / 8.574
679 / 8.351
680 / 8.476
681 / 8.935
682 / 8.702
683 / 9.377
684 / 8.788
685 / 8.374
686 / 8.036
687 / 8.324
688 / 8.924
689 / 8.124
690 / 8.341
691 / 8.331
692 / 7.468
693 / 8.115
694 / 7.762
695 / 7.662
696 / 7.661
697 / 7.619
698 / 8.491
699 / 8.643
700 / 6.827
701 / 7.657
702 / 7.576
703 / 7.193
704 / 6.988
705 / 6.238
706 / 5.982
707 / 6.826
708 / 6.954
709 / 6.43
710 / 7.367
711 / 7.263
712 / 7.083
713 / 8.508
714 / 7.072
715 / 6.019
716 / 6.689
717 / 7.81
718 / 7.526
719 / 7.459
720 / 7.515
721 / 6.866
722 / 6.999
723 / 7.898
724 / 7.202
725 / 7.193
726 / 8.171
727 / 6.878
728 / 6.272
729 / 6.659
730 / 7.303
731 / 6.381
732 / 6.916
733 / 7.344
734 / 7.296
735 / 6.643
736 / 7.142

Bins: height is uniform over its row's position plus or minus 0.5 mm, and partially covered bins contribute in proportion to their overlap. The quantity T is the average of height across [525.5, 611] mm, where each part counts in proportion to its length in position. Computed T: 9.44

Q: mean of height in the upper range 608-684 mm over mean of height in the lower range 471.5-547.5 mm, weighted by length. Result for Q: 0.86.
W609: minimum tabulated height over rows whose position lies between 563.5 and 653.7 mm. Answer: 6.666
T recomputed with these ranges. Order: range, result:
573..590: 9.12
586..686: 8.34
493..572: 9.7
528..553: 9.6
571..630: 8.85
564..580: 9.77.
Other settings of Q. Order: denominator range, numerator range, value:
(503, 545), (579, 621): 0.92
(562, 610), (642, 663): 0.85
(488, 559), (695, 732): 0.75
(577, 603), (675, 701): 0.93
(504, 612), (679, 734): 0.79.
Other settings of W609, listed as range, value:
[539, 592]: 8.071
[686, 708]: 5.982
